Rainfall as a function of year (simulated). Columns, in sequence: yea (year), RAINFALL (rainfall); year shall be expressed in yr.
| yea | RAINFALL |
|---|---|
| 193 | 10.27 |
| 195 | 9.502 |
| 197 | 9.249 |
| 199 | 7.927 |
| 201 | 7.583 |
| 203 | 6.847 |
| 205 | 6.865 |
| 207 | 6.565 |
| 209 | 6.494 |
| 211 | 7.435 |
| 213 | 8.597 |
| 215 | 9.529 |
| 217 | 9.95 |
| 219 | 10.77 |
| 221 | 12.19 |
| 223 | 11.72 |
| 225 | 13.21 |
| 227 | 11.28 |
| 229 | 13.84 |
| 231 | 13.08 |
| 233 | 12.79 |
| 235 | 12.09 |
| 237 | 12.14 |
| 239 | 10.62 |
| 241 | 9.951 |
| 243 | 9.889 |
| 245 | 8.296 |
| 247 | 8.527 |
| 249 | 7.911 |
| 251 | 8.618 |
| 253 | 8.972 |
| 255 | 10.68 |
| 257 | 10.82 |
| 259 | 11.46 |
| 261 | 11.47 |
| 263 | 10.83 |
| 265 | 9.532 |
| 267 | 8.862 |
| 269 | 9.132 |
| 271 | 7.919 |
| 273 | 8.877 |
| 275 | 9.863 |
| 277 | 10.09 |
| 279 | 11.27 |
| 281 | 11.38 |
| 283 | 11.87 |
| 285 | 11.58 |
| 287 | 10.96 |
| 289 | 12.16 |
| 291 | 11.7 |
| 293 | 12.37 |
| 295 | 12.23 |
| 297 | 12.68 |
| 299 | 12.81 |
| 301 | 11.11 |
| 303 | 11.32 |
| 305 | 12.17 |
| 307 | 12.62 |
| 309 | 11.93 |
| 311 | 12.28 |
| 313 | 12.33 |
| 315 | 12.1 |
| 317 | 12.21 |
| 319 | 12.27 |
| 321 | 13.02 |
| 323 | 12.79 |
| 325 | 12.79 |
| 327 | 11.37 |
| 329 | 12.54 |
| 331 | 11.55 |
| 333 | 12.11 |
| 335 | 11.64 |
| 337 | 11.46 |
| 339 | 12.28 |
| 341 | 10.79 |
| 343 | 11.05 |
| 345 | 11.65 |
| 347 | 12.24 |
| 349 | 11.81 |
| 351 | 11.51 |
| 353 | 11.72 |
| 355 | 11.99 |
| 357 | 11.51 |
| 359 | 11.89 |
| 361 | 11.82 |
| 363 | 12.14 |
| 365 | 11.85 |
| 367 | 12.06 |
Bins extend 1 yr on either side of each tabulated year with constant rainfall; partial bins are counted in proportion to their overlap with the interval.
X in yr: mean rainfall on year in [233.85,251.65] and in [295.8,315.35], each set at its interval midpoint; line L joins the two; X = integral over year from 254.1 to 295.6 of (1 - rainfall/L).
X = 1.2 yr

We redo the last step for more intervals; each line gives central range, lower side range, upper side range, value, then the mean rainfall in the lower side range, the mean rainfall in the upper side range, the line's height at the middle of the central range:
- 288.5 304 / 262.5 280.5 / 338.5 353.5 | -2.68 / 9.61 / 11.6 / 10.3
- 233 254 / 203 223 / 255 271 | -0.55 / 8.77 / 10.2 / 9.63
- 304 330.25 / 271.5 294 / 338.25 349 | -2.26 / 11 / 11.6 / 11.4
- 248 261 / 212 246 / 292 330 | 1.85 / 11.2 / 12.3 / 11.5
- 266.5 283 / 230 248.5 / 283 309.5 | 2.41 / 10.7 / 12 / 11.5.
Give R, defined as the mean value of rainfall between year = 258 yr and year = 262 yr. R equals 11.5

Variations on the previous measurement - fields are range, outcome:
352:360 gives 11.8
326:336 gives 11.8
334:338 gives 11.6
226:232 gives 12.7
